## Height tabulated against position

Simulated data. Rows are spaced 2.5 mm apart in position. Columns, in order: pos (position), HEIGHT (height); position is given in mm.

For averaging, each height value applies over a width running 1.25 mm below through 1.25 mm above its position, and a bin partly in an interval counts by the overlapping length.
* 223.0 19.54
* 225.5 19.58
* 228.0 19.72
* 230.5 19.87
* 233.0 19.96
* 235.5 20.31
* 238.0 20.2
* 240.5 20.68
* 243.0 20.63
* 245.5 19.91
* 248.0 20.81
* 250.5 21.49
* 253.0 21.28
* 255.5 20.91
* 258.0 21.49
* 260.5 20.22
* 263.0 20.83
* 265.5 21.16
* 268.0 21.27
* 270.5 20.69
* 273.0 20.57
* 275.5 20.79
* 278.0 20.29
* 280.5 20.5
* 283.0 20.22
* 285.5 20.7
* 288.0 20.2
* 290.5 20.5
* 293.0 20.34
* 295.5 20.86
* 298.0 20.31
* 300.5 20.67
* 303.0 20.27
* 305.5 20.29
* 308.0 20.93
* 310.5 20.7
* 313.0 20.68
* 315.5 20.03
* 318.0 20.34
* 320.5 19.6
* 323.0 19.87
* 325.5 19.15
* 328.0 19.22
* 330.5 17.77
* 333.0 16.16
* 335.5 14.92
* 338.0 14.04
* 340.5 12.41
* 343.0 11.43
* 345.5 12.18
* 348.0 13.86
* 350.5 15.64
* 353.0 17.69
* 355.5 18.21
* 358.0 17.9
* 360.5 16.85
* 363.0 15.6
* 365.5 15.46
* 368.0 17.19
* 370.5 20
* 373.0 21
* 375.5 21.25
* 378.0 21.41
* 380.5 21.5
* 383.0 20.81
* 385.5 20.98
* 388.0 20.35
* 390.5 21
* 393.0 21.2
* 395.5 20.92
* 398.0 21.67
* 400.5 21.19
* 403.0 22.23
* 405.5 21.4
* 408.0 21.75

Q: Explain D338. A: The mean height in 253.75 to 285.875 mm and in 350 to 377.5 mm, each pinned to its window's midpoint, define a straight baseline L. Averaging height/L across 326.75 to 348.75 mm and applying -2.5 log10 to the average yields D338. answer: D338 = 0.27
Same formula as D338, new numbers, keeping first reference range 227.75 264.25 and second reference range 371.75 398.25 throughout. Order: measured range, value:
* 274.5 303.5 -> 0.014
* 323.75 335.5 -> 0.172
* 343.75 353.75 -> 0.397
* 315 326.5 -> 0.056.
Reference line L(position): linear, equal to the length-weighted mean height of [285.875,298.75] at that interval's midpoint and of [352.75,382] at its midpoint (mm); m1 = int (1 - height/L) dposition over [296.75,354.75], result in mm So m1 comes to 5.8 mm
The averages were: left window 20.5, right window 18.7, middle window 17.8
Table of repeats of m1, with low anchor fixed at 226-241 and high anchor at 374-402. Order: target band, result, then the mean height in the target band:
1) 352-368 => 3.0 mm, 17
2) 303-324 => 0.3 mm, 20.3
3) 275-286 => 0.0 mm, 20.5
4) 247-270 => -0.9 mm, 21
